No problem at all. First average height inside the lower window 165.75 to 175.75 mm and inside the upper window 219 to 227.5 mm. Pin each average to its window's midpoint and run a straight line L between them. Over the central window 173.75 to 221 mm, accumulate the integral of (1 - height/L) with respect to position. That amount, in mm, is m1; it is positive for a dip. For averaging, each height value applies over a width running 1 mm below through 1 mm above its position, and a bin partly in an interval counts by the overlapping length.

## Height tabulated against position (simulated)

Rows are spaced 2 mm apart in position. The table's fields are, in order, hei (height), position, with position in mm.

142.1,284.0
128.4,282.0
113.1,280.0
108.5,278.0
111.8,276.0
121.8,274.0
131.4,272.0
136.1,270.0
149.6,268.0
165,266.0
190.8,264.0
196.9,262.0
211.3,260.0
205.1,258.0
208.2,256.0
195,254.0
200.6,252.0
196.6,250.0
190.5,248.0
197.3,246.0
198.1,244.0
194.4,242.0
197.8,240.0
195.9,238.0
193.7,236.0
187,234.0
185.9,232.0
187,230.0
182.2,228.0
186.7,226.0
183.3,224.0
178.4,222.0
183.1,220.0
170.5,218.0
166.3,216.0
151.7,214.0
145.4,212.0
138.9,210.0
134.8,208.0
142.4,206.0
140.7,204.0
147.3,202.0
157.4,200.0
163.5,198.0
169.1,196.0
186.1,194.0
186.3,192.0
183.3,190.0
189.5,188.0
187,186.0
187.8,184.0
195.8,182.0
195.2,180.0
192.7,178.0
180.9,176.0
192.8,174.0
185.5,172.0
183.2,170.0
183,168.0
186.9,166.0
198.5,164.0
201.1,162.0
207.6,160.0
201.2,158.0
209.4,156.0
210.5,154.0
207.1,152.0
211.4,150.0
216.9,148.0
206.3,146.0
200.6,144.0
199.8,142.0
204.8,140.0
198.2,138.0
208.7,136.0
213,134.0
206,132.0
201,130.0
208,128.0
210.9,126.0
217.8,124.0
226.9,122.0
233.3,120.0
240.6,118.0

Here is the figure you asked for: 3.7 mm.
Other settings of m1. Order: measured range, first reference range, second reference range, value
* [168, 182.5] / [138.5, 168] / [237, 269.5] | 0.9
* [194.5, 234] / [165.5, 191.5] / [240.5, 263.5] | 5.9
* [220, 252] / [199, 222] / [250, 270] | -3.5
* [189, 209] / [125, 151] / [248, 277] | 3.1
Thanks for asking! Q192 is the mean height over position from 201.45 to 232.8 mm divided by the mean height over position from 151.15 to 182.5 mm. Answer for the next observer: 0.84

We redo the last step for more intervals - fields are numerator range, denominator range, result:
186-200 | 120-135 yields 0.84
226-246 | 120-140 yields 0.91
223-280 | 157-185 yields 0.92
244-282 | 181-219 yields 1.02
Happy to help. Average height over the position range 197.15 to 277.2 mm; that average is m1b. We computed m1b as 173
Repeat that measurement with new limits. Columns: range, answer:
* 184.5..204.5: 172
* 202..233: 165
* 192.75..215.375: 153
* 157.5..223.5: 176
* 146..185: 197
